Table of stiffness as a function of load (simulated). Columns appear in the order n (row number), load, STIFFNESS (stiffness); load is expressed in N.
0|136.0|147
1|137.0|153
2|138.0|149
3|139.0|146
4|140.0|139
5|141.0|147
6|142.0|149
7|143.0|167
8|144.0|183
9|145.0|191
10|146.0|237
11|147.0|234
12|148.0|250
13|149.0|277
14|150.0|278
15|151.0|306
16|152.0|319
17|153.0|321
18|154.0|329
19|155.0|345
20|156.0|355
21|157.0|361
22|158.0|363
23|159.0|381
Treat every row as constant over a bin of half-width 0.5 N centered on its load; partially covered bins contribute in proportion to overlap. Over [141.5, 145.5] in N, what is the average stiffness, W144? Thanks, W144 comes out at 172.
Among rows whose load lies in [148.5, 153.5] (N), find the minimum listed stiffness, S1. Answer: 277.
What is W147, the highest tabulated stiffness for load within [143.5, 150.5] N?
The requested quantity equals 278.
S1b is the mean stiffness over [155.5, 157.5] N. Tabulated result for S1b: 358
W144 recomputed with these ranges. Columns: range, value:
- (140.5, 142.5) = 148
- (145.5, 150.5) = 255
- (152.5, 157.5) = 342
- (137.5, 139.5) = 148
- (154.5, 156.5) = 350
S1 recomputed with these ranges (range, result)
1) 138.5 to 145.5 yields 139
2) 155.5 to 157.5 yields 355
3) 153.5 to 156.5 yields 329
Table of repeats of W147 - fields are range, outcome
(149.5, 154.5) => 329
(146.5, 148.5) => 250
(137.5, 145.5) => 191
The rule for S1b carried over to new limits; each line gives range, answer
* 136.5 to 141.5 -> 147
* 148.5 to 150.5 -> 278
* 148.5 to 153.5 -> 300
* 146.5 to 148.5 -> 242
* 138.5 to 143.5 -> 150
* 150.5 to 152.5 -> 312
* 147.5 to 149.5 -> 264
